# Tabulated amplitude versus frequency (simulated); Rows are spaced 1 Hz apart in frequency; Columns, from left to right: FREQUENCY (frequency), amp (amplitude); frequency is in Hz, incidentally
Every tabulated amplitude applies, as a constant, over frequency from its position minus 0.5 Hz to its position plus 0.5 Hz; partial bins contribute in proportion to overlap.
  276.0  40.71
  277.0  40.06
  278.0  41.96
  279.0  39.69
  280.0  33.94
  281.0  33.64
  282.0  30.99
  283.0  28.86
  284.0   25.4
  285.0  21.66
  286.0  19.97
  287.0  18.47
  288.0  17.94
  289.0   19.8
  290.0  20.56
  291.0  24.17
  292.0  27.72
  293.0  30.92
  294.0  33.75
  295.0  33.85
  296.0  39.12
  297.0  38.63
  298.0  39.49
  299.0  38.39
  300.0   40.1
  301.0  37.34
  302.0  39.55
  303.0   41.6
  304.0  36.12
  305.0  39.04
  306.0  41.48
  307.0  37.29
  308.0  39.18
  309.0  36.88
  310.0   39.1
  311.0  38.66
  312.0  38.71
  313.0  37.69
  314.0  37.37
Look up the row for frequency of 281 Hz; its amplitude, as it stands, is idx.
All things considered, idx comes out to 33.64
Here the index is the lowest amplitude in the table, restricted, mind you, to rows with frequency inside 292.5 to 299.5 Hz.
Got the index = 30.92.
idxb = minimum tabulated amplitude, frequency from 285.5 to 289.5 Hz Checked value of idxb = 17.94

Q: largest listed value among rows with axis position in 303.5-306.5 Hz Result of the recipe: 41.48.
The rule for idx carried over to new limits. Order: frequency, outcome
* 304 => 36.12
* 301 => 37.34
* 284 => 25.4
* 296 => 39.12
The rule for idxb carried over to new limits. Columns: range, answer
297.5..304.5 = 36.12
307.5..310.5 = 36.88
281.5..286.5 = 19.97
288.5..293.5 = 19.8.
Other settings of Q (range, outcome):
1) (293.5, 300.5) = 40.1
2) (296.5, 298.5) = 39.49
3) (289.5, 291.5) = 24.17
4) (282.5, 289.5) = 28.86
